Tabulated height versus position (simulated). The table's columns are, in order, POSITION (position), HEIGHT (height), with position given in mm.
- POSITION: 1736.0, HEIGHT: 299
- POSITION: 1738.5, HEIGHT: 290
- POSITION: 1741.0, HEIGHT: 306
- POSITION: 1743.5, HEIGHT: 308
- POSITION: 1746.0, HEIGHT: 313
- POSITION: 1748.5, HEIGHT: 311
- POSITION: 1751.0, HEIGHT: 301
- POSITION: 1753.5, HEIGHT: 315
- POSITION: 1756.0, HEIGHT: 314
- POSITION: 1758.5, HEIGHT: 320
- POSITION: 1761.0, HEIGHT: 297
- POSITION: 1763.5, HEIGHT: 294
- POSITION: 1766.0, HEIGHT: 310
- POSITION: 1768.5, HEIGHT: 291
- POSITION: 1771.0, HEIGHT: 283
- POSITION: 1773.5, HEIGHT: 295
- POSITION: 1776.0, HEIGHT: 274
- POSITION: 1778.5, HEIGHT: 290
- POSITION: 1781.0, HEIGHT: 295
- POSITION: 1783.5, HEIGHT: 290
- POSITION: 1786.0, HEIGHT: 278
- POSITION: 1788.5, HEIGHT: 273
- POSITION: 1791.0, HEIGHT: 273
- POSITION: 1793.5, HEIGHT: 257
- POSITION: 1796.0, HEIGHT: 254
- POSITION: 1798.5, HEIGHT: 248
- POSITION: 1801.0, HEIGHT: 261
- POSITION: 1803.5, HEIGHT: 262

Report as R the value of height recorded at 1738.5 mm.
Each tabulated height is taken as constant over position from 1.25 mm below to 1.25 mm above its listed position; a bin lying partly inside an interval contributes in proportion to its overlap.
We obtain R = 290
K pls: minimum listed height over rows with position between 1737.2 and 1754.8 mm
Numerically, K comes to 290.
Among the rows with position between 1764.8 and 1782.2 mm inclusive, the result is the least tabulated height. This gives 274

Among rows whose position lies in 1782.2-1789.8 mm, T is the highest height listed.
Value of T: 290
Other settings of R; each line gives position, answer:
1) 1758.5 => 320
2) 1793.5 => 257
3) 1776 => 274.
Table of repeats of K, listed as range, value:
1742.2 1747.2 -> 308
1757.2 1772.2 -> 283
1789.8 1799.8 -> 248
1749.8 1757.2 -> 301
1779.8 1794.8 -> 257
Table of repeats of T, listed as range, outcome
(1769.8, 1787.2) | 295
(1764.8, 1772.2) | 310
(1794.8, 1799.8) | 254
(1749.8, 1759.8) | 320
